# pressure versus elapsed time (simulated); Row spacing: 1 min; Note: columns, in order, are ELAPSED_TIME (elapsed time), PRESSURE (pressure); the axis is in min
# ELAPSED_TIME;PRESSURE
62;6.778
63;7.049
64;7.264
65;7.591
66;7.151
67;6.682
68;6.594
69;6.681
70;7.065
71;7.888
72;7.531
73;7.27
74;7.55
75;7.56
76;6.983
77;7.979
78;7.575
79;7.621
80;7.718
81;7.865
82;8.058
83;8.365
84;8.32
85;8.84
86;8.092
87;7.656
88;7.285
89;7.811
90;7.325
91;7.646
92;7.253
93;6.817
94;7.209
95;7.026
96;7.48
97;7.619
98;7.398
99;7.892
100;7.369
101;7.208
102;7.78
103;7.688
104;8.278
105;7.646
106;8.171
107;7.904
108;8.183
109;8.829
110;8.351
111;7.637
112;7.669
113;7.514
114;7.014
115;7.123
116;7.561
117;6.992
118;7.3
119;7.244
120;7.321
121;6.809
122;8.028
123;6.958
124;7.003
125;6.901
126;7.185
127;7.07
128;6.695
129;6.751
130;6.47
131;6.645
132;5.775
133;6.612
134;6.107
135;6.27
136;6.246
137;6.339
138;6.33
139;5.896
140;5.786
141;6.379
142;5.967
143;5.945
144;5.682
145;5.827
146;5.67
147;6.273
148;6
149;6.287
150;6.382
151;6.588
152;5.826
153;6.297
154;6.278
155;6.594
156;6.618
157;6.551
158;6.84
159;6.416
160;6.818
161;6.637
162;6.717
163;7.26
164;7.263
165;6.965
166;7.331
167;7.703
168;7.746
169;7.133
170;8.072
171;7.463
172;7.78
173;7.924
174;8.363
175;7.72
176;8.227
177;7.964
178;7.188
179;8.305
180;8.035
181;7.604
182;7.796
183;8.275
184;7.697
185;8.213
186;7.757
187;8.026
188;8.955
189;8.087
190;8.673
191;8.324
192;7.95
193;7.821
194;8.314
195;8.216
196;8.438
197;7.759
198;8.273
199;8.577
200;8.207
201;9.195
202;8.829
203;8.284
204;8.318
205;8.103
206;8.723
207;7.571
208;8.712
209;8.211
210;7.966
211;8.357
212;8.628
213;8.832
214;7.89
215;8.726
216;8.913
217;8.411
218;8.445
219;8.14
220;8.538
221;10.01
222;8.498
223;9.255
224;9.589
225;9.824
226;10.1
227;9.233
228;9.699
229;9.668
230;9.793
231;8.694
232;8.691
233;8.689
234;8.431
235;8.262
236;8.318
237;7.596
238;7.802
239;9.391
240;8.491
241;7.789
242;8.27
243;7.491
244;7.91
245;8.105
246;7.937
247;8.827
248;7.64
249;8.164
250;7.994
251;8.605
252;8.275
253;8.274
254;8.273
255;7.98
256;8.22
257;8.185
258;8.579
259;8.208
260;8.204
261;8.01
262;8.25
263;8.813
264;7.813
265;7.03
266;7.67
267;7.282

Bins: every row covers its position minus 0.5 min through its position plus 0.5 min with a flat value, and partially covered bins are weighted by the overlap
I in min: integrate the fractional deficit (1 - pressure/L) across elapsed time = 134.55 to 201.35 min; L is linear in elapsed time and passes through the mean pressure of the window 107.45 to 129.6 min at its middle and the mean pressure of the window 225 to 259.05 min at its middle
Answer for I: 4.9 min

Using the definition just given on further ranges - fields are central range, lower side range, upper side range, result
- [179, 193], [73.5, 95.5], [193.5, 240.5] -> 0.53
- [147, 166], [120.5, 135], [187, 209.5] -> 2.12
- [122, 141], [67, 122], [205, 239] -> 3.30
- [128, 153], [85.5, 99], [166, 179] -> 4.79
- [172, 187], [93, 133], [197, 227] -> 0.54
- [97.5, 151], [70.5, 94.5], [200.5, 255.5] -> 6.56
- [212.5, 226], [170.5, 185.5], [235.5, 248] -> -1.41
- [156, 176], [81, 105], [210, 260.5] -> 2.02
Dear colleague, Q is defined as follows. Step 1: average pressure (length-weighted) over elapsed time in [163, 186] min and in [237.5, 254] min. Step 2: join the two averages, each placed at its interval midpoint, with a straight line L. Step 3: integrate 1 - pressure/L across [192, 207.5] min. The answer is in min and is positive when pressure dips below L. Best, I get -0.77 min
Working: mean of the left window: 7.75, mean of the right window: 8.19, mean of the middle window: 8.3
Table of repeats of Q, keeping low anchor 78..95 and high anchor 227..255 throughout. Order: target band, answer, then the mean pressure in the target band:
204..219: -0.2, 8.38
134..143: 2.1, 6.14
